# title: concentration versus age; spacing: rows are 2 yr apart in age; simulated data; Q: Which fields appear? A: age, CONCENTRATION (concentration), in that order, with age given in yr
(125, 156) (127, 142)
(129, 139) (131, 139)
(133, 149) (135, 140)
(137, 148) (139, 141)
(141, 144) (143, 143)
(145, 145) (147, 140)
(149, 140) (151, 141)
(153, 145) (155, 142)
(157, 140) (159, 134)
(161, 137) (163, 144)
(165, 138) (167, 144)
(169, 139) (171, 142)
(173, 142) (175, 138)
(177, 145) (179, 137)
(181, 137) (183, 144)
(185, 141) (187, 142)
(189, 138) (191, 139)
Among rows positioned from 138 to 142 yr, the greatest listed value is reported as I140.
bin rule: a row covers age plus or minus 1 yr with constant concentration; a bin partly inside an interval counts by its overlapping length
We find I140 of 144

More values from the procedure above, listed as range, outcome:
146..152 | 141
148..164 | 145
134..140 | 148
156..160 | 140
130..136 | 149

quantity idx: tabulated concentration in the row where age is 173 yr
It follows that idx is 142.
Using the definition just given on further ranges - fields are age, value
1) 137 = 148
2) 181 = 137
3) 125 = 156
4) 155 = 142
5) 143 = 143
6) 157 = 140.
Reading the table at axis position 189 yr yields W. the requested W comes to 138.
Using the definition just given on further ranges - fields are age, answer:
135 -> 140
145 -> 145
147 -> 140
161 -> 137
